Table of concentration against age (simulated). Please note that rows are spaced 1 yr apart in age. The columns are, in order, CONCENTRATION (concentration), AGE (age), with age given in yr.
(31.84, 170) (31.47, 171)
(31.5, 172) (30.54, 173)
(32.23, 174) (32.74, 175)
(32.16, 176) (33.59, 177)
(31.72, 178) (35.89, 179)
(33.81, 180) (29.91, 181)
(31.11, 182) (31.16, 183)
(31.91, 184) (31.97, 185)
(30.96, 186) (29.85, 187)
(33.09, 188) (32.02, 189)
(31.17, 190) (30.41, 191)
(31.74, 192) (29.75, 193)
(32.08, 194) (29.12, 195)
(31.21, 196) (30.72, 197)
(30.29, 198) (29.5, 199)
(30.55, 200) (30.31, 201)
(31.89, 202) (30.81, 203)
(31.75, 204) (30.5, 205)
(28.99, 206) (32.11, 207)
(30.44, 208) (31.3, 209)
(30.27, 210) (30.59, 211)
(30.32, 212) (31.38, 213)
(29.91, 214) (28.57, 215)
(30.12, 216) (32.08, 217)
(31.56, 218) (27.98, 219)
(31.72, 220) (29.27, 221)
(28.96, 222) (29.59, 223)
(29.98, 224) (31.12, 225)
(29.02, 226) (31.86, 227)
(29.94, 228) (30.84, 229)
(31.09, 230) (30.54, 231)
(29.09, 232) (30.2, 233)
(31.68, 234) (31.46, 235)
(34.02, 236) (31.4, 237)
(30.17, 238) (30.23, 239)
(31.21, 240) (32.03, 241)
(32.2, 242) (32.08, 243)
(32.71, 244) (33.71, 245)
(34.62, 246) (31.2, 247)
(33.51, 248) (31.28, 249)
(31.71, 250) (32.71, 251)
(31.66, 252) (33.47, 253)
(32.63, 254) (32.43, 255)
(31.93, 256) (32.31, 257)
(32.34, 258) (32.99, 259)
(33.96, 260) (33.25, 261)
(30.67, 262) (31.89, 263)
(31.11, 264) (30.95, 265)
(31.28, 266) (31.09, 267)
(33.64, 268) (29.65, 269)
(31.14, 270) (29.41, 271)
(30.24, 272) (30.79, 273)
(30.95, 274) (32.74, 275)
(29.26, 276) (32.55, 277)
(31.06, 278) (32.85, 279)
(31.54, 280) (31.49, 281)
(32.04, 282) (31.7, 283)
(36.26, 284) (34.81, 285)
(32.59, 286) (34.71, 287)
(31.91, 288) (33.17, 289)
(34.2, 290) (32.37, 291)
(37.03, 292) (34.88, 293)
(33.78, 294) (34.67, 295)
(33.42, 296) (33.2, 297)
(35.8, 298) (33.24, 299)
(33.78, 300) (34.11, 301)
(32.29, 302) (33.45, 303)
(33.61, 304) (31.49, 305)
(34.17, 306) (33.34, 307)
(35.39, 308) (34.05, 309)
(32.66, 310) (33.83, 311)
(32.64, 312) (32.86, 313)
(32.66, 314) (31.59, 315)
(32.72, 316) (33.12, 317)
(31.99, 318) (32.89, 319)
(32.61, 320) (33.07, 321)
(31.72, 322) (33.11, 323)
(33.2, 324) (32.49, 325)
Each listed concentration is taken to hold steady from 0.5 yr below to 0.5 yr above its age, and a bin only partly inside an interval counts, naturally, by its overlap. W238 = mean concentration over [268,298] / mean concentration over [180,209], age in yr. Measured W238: 1.05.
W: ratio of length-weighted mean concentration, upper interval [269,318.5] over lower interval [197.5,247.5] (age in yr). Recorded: 1.1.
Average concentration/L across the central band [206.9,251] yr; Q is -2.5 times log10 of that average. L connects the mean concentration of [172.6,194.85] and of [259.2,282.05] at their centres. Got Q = 0.02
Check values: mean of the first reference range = 31.8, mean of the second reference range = 31.5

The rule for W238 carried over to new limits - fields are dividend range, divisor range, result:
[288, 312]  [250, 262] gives 1.04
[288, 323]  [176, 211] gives 1.07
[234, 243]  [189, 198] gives 1.03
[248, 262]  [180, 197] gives 1.04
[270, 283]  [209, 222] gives 1.03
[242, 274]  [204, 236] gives 1.05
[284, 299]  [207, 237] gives 1.12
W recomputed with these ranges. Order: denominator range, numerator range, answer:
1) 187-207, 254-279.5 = 1.03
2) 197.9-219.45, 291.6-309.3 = 1.11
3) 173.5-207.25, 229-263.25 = 1.02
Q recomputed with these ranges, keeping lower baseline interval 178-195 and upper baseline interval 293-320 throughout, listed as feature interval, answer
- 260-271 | 0.043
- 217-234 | 0.066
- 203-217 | 0.048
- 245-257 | 0.001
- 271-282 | 0.055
